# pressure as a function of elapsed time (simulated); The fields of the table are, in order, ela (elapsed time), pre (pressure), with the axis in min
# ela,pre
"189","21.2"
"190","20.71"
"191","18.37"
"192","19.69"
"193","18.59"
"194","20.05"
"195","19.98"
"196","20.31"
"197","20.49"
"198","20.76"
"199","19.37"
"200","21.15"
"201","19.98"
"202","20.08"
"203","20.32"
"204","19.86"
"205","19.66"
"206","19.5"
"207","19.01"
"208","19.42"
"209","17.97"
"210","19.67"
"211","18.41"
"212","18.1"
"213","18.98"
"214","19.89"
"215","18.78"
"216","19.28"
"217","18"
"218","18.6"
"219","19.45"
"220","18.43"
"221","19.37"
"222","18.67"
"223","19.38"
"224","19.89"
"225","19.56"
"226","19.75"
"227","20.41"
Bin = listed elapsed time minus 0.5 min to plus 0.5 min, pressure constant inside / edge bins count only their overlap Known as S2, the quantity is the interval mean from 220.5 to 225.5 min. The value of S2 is 19.4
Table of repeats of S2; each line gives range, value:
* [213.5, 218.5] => 18.9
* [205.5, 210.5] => 19.1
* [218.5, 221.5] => 19.1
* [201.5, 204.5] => 20.1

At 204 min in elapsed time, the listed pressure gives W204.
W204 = 19.86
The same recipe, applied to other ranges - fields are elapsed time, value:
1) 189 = 21.2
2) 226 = 19.75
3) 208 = 19.42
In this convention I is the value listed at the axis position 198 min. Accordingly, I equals 20.76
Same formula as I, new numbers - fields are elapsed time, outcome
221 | 19.37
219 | 19.45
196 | 20.31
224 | 19.89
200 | 21.15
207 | 19.01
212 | 18.1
